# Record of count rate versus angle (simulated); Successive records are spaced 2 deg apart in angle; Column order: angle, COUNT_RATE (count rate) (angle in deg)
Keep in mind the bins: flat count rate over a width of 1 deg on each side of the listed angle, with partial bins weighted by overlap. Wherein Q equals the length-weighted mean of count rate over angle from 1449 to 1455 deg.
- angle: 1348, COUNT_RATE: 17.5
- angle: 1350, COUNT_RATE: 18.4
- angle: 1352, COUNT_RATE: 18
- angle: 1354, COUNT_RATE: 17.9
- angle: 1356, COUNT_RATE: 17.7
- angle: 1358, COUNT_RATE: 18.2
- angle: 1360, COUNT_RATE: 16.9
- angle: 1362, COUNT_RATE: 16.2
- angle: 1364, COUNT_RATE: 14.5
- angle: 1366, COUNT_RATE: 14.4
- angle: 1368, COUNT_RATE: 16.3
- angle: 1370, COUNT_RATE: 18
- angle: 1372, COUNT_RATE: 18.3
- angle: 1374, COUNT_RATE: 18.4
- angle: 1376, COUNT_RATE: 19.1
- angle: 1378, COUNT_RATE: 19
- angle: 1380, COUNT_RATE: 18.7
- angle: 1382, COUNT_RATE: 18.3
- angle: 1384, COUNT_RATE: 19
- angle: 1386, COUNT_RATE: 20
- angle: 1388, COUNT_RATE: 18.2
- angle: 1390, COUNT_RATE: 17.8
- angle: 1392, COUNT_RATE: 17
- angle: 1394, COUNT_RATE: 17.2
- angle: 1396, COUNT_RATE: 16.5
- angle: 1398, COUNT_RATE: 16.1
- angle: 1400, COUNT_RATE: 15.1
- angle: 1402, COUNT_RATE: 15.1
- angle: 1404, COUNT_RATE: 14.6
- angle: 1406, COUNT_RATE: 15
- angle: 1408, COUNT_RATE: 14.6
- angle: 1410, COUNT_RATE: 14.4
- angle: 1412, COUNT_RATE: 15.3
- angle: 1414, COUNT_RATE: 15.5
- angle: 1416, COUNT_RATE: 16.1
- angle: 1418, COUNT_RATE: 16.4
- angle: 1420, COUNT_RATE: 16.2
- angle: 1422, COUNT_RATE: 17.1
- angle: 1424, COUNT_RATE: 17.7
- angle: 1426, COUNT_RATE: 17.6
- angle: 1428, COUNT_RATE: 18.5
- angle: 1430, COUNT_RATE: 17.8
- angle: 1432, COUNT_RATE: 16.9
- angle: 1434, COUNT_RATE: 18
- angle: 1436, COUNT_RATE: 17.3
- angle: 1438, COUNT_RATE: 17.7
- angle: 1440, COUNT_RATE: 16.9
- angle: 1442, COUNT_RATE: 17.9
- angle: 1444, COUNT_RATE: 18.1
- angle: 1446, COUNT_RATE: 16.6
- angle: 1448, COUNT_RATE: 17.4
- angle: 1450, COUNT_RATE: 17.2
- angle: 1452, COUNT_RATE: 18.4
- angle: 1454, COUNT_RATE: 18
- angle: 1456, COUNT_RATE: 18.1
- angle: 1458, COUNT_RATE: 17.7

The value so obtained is 17.9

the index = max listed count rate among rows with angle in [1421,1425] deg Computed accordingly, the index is 17.7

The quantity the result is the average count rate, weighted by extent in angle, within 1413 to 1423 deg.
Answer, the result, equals 16.3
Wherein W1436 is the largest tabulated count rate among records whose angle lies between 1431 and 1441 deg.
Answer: 18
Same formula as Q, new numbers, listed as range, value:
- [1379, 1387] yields 19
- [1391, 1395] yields 17.1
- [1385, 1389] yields 19.1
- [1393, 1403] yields 16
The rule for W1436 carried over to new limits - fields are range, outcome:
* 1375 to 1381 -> 19.1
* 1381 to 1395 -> 20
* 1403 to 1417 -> 16.1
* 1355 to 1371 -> 18.2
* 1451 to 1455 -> 18.4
